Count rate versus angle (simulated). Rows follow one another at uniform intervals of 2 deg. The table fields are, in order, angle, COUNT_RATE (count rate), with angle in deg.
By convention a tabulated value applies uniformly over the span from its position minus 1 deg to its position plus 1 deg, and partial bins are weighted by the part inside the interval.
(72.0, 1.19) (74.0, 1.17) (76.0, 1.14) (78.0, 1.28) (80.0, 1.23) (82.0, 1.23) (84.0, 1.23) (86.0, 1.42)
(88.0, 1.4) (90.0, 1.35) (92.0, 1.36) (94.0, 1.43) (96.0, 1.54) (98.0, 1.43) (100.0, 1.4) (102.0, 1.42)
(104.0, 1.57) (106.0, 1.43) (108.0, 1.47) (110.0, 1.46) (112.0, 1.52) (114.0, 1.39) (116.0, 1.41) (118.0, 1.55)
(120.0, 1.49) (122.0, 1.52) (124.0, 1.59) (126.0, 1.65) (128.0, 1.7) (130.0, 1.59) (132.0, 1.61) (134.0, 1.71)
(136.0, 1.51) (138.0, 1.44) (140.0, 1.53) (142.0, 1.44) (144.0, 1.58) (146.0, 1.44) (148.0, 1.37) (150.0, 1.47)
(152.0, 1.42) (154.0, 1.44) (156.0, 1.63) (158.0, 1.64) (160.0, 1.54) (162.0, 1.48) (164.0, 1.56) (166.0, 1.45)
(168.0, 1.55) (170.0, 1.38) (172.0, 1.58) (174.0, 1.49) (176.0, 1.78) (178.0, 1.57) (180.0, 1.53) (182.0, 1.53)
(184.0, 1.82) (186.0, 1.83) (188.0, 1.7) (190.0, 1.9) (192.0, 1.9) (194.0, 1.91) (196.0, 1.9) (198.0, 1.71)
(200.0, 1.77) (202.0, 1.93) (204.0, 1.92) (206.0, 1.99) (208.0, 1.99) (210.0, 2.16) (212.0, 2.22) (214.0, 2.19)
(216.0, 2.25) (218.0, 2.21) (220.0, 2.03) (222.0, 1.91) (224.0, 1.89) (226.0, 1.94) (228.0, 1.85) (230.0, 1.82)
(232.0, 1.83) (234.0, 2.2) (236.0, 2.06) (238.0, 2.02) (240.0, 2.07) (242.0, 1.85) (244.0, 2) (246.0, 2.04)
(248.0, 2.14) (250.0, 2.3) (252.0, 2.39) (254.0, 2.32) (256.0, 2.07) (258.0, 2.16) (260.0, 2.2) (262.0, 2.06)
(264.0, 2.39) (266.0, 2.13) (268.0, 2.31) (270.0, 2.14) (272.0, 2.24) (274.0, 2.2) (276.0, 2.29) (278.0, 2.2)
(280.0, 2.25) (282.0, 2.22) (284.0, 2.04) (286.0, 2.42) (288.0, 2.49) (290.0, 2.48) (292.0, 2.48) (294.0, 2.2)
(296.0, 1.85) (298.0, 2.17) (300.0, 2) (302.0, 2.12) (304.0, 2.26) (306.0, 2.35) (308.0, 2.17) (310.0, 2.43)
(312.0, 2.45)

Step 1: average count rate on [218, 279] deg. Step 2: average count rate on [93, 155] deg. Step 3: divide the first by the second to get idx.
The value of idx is 1.40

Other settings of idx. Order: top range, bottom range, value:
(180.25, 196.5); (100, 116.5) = 1.23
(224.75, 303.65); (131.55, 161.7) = 1.42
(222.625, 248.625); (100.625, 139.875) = 1.29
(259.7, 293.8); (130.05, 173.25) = 1.50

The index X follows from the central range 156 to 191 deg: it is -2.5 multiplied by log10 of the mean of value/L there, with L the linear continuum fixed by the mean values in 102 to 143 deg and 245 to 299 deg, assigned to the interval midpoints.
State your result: 0.10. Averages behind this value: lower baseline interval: 1.53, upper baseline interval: 2.23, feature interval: 1.61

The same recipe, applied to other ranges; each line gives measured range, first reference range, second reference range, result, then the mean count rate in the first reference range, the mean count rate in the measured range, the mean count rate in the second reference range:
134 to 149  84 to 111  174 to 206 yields 0.074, 1.43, 1.49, 1.78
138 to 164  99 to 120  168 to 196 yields 0.066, 1.46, 1.5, 1.69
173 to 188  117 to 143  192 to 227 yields 0.114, 1.56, 1.65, 1.99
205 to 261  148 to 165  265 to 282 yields -0.055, 1.51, 2.07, 2.22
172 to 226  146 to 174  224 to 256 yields -0.066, 1.5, 1.88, 2.05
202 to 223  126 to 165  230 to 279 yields -0.093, 1.53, 2.08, 2.14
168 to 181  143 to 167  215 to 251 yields 0.053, 1.5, 1.55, 2.02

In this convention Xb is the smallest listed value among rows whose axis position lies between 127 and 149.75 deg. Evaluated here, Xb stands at 1.37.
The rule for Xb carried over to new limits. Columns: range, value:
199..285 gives 1.77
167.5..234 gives 1.38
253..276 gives 2.06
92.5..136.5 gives 1.39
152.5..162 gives 1.44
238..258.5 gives 1.85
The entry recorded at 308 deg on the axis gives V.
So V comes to 2.17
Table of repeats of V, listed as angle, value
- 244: 2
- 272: 2.24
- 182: 1.53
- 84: 1.23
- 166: 1.45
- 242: 1.85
